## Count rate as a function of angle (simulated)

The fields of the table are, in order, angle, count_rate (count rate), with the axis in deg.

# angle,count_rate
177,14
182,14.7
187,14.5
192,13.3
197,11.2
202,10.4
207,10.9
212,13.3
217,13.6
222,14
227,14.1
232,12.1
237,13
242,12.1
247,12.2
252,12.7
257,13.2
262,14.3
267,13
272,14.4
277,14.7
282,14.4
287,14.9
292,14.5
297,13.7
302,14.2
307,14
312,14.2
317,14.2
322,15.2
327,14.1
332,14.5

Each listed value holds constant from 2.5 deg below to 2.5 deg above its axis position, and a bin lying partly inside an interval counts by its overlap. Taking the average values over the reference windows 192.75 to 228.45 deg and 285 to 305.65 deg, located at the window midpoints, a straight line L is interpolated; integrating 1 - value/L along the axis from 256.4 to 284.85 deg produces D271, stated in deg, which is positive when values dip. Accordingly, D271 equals -0.61 deg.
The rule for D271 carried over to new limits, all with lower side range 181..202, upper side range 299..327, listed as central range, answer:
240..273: 1.5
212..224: -0.4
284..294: -0.5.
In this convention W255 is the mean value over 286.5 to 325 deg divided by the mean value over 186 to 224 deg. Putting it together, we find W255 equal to 1.14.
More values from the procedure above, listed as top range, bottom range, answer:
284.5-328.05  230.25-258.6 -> 1.14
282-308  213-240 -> 1.07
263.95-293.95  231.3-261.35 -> 1.13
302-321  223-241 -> 1.09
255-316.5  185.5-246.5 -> 1.12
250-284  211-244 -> 1.05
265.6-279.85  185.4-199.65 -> 1.10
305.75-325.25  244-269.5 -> 1.10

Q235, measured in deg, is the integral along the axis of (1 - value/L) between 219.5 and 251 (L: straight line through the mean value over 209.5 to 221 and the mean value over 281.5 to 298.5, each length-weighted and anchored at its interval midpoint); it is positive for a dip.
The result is 1.94 deg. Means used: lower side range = 13.5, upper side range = 14.4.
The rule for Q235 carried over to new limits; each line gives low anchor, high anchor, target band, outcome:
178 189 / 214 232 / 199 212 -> 2.63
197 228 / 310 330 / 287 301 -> -0.29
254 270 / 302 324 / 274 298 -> -1.00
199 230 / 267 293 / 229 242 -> 0.71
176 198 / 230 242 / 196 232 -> 1.27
